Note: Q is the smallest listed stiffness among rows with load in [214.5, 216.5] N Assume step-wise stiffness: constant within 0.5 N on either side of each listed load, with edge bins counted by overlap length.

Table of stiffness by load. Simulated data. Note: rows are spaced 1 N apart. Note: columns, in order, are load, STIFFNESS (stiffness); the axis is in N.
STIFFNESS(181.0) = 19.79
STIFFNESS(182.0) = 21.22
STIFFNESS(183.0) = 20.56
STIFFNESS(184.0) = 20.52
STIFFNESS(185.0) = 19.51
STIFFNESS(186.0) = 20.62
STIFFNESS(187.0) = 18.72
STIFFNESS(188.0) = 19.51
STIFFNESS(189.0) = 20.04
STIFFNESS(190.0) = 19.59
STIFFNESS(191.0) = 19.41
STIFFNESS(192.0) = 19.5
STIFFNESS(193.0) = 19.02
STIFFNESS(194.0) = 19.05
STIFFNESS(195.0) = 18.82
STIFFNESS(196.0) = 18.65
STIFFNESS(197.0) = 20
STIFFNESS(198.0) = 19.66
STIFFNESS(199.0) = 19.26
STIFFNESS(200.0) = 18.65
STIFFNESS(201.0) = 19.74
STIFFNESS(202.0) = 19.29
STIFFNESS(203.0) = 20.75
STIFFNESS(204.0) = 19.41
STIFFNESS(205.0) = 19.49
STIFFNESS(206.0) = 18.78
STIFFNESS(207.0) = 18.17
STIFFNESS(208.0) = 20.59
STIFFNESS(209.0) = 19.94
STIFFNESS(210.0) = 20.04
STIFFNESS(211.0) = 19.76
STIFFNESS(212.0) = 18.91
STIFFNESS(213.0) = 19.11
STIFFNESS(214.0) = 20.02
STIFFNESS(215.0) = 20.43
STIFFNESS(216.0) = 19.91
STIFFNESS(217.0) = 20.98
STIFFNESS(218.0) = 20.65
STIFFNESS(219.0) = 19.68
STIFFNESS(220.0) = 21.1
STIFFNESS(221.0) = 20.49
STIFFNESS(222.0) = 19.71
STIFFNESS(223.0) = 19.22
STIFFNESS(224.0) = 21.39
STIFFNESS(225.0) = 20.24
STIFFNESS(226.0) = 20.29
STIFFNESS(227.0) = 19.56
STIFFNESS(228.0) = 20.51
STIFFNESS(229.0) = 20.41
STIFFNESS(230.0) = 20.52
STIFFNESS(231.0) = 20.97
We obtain 19.91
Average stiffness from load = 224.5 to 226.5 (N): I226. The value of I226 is 20.3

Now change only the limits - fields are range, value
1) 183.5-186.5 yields 20.2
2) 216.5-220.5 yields 20.6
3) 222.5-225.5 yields 20.3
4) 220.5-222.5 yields 20.1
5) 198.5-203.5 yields 19.5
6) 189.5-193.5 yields 19.4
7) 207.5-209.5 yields 20.3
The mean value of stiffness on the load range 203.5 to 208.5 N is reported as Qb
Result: 19.3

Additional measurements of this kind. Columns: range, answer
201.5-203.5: 20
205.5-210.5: 19.5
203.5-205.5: 19.4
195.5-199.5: 19.4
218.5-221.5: 20.4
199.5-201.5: 19.2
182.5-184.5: 20.5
